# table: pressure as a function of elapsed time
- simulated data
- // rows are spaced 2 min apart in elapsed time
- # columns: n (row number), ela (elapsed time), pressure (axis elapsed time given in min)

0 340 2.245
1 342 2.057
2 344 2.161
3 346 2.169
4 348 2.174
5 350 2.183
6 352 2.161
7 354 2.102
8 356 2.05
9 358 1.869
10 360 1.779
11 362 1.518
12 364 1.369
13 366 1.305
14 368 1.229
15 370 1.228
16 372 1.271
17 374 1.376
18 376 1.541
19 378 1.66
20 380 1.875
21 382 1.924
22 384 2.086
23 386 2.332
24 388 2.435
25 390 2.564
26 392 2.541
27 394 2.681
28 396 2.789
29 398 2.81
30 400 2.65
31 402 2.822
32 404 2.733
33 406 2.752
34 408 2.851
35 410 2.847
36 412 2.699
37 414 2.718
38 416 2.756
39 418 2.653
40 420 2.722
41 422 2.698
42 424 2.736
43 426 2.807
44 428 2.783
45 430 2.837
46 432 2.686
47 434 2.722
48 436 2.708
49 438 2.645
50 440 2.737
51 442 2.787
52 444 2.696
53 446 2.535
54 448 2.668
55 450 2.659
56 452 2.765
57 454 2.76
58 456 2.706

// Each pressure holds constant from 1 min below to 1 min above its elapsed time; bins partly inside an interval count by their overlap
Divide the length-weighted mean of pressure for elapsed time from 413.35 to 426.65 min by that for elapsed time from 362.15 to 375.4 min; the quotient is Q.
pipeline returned 2.1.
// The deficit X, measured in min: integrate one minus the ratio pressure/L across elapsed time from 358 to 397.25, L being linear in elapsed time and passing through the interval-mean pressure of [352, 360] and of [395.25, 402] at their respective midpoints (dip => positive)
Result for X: 8.8 min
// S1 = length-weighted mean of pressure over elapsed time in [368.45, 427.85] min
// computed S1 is 2.39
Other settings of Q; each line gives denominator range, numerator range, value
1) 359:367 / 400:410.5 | 1.87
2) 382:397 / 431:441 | 1.10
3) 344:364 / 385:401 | 1.32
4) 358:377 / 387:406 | 1.87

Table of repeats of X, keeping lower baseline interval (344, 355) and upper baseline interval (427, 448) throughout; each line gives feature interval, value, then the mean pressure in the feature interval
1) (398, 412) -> -1.5 min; 2.77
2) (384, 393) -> -0.1 min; 2.43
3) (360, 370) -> 3.9 min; 1.38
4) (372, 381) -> 2.9 min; 1.57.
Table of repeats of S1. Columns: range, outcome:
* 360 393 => 1.77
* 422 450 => 2.72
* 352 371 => 1.63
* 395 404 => 2.76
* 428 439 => 2.73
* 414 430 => 2.74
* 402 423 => 2.75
